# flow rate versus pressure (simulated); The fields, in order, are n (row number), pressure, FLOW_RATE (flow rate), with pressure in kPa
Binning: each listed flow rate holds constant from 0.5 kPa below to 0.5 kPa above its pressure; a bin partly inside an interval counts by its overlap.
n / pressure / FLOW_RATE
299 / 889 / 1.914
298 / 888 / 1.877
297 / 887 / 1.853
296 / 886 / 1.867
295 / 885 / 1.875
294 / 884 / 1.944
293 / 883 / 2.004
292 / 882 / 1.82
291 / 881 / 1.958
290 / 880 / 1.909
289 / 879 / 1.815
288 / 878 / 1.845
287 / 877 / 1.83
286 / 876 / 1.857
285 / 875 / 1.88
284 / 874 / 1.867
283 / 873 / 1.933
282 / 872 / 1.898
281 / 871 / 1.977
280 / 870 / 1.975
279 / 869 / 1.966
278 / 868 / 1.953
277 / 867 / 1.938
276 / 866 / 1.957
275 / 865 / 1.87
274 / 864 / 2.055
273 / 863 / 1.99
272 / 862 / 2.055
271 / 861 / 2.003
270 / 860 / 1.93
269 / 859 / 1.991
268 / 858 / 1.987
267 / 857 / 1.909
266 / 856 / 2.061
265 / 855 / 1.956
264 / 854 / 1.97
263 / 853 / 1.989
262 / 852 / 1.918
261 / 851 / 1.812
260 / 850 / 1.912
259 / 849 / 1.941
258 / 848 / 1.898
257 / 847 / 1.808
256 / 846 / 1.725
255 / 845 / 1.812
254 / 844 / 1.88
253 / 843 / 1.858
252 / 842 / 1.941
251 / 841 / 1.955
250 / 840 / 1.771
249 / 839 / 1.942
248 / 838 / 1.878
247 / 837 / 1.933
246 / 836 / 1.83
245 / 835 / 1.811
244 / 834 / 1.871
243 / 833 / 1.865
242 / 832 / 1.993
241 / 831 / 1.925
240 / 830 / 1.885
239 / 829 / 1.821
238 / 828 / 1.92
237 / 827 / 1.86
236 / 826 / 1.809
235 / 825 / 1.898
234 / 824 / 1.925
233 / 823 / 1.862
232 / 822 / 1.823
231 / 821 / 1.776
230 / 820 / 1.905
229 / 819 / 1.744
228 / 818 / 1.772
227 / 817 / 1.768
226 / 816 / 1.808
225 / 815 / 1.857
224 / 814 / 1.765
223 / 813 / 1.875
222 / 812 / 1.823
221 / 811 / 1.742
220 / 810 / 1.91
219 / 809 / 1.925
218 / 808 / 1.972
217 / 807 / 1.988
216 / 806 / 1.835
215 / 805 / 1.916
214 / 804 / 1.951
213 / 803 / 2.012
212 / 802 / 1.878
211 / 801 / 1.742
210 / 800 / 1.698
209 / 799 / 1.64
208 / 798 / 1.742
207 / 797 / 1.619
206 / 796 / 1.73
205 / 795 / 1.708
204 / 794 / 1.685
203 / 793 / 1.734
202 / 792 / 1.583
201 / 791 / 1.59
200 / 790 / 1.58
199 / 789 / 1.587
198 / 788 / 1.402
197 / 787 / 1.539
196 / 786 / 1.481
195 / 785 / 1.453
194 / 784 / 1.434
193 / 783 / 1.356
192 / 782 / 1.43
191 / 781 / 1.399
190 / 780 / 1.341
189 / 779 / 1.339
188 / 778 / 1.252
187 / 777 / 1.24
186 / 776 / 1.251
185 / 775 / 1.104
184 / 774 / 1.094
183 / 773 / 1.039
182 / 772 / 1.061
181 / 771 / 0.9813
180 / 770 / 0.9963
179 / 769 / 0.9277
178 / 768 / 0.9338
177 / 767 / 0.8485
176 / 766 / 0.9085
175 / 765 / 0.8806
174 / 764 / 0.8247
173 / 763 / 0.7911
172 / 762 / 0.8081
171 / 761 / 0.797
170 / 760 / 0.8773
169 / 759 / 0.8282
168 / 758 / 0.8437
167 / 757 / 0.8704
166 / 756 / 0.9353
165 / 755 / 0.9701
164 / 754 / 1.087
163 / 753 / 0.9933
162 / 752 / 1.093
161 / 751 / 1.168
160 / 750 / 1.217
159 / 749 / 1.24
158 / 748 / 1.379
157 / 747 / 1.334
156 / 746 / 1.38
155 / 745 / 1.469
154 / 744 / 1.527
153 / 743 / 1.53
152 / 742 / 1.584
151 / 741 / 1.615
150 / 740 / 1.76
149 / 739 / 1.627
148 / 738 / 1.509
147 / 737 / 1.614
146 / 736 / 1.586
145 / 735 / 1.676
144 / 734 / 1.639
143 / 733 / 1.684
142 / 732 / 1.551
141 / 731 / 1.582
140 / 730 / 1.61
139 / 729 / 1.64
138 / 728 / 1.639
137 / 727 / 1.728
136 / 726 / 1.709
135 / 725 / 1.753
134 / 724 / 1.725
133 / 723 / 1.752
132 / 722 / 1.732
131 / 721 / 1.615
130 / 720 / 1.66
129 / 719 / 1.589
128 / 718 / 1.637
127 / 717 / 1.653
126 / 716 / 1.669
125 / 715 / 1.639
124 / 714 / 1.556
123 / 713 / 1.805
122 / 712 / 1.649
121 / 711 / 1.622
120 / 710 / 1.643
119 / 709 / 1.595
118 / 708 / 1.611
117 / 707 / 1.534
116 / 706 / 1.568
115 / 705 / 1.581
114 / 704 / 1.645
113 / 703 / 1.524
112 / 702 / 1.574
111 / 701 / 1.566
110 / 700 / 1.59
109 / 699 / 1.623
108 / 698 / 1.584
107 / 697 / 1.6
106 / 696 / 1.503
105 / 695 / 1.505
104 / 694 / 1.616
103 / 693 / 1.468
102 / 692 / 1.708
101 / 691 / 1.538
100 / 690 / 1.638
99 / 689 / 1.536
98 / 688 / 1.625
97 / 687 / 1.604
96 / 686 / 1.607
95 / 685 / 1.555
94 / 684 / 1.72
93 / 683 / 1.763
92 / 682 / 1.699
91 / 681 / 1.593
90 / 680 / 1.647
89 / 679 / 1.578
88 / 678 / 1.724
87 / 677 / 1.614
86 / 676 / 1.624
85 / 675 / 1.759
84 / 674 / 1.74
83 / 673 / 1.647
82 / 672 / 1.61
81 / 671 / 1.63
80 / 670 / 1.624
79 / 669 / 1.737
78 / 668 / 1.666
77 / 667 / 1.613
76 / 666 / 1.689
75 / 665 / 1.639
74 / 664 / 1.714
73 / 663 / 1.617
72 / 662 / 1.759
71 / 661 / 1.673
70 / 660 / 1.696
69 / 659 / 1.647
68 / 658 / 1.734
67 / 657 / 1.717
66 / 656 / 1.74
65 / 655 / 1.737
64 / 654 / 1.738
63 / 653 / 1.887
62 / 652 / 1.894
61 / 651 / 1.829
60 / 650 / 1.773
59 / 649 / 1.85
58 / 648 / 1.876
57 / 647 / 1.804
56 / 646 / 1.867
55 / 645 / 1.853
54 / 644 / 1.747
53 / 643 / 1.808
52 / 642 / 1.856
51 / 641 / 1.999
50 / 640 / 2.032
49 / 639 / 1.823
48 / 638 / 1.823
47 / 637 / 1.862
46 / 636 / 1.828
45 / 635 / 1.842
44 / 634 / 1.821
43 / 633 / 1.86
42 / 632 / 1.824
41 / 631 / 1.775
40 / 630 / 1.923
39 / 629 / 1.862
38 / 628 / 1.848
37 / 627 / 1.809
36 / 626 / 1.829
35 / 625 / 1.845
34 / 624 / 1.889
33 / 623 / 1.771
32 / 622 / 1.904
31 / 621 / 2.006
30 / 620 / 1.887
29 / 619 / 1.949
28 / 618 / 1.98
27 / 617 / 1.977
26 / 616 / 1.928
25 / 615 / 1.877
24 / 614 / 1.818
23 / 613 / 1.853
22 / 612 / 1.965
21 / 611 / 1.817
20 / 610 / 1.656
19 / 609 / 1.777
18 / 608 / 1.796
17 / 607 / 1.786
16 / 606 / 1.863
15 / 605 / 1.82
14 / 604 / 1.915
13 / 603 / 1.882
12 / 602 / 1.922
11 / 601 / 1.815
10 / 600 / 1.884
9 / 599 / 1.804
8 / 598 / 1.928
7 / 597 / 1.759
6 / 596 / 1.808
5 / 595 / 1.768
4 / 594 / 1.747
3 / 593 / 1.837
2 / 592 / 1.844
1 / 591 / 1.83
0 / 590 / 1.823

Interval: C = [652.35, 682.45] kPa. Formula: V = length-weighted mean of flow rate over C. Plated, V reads 1.68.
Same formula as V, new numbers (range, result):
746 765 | 1.01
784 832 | 1.77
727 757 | 1.43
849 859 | 1.95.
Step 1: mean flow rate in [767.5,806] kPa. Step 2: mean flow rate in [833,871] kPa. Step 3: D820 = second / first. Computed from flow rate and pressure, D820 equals 1.31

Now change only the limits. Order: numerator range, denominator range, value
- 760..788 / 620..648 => 0.61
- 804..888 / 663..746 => 1.16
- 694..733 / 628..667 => 0.90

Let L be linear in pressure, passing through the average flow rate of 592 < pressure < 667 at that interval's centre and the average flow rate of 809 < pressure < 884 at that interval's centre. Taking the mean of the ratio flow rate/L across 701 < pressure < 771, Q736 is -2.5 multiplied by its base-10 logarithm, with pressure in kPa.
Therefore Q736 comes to 0.31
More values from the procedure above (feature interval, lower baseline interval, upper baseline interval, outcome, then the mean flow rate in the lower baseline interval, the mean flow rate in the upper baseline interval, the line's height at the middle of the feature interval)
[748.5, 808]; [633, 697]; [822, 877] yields 0.36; 1.72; 1.91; 1.83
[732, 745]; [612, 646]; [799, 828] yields 0.16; 1.87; 1.85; 1.86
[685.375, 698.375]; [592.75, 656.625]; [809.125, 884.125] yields 0.18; 1.85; 1.89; 1.86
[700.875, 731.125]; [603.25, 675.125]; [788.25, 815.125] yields 0.10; 1.81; 1.78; 1.79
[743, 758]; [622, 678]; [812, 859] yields 0.47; 1.78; 1.88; 1.83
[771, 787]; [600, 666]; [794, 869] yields 0.40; 1.83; 1.87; 1.86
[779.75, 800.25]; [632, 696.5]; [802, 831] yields 0.18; 1.72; 1.86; 1.84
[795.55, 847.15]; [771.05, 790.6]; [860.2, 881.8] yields -0.16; 1.33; 1.93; 1.6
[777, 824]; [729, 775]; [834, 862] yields -0.08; 1.22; 1.91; 1.57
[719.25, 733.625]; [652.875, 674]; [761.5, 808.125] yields -0.09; 1.69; 1.41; 1.54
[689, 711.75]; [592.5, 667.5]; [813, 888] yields 0.17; 1.82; 1.89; 1.85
